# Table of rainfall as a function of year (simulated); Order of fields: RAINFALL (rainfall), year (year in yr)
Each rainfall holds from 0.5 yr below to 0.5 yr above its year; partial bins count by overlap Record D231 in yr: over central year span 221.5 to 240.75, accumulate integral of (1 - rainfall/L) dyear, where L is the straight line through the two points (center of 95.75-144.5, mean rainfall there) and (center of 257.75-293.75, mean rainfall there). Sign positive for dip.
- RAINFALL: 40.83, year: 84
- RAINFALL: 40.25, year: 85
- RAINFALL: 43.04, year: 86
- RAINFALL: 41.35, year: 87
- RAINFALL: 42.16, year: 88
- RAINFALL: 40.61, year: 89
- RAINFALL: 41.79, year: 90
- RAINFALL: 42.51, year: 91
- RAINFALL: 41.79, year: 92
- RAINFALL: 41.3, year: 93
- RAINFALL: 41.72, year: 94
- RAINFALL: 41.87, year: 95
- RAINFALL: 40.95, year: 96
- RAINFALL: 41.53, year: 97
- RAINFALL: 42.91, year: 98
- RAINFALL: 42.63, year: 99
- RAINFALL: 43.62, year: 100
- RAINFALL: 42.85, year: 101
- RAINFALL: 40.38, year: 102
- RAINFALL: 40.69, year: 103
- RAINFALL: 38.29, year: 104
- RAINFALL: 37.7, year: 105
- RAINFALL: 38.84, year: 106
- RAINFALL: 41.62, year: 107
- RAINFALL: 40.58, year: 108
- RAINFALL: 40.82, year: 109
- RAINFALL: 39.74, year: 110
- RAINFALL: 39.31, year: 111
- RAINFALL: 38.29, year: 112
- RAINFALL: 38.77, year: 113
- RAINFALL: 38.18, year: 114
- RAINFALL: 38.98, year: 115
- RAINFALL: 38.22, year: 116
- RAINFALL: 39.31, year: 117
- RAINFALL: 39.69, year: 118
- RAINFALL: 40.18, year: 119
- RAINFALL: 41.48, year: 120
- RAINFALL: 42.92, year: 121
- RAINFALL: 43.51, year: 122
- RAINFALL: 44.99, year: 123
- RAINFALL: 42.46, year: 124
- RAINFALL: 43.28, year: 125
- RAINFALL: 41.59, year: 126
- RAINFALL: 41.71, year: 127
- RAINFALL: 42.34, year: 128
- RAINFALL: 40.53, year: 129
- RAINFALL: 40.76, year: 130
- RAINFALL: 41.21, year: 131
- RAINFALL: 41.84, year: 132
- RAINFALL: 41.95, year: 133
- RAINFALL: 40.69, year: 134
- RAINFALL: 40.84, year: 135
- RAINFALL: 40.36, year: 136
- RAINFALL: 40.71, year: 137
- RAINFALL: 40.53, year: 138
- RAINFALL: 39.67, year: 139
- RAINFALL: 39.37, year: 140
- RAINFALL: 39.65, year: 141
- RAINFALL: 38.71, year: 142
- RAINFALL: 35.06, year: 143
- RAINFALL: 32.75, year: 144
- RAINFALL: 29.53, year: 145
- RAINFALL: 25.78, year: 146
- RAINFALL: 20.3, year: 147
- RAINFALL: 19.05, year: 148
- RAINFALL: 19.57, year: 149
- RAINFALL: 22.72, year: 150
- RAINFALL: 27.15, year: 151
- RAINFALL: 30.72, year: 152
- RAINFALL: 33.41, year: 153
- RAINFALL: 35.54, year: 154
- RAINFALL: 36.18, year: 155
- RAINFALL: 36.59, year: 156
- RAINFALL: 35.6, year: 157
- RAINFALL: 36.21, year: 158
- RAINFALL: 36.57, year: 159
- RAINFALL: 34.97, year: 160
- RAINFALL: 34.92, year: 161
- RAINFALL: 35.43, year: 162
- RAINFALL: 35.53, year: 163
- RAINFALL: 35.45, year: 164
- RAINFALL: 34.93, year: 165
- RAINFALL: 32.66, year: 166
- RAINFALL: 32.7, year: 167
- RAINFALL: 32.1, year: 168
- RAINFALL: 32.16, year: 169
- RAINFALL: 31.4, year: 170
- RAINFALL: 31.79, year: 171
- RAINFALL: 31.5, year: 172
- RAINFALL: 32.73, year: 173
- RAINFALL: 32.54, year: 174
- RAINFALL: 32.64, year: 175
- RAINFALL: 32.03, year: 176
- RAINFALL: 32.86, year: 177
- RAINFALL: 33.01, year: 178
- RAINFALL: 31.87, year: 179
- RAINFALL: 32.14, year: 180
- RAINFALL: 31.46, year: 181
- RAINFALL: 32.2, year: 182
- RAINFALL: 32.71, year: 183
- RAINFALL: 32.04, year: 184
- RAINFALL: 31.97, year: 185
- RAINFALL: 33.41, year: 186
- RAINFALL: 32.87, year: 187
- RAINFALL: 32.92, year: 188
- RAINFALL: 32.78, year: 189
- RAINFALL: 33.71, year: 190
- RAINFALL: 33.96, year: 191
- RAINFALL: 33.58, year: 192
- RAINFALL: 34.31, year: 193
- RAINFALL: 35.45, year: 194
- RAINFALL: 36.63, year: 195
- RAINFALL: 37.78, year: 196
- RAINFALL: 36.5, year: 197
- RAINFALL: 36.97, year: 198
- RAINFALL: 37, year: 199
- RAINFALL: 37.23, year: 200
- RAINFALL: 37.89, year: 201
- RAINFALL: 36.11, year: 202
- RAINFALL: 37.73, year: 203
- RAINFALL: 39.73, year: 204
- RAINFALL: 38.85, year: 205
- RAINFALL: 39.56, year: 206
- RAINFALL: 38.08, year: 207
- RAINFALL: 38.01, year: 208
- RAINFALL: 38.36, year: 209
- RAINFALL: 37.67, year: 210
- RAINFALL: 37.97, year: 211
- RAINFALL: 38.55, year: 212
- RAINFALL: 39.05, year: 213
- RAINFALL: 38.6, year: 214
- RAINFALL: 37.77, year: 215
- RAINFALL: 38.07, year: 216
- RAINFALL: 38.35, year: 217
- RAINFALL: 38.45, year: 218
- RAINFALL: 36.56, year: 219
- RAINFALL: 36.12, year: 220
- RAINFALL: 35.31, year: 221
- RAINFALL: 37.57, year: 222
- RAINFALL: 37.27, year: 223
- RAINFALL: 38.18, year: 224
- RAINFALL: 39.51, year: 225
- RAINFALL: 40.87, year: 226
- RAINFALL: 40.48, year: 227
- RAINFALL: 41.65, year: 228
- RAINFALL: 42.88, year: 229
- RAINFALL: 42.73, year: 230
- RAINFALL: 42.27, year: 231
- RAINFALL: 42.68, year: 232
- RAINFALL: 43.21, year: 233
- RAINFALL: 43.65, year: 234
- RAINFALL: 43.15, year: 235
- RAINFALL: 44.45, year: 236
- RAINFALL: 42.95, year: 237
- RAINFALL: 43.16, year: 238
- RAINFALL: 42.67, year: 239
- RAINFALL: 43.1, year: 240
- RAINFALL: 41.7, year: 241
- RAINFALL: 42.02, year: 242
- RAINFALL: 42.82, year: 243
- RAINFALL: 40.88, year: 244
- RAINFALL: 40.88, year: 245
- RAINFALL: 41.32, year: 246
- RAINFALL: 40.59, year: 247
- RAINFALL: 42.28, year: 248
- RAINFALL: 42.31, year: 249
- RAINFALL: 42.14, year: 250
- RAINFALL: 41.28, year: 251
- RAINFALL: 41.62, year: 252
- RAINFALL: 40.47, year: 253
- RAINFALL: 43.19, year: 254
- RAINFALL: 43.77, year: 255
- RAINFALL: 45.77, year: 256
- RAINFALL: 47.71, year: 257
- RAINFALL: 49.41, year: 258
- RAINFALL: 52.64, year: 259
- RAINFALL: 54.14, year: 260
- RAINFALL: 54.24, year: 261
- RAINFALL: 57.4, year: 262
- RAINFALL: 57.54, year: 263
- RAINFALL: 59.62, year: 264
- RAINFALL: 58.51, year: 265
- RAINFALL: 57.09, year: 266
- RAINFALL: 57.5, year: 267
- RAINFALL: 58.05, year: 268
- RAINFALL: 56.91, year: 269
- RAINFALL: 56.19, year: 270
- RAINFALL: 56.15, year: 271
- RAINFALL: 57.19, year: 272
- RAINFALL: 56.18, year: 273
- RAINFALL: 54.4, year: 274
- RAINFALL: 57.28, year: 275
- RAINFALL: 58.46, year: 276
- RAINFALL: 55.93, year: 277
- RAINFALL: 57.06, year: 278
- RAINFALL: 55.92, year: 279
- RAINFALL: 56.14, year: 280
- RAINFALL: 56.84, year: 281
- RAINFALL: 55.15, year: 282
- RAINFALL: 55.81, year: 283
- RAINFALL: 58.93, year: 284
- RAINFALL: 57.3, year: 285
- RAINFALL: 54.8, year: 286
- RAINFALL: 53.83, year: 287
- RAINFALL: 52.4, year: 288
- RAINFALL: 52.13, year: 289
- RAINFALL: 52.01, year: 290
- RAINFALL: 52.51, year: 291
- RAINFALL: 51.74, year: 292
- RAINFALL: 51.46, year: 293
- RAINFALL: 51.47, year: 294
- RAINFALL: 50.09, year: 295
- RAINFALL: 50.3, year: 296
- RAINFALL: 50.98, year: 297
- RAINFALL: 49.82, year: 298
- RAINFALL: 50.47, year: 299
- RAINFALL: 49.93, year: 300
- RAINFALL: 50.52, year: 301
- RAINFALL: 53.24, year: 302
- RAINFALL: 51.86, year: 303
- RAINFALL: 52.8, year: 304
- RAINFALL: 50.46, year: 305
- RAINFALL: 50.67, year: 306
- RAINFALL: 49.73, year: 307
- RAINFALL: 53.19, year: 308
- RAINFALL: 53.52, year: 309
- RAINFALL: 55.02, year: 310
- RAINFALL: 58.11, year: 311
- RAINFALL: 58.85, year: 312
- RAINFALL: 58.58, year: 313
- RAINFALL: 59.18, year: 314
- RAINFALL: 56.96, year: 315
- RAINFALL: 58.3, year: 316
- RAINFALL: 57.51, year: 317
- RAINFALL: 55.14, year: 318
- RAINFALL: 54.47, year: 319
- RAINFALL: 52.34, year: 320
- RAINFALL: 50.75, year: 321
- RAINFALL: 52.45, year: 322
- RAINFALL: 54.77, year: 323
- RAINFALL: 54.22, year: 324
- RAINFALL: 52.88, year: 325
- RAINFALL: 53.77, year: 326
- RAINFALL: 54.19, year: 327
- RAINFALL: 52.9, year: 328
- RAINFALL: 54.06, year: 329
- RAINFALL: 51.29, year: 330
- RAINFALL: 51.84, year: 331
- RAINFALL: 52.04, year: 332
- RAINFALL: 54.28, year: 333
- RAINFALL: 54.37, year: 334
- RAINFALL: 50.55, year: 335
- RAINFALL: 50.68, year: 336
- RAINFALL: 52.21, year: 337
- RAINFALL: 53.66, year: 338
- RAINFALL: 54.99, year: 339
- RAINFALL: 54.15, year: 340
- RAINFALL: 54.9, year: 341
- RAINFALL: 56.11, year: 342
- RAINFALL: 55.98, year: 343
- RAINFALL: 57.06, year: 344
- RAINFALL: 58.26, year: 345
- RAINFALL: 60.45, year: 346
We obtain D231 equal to 3.6 yr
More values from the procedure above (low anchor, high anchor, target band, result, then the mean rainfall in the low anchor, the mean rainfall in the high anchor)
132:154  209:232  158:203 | 2.72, 33.5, 39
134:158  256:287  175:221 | 7.46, 33.3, 55.8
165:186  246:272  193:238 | 1.99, 32.3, 50.2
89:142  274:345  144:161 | 5.17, 40.9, 53.9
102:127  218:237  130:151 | 3.09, 40.4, 40.5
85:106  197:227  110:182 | 7.51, 41.4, 38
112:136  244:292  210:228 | 3.74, 41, 52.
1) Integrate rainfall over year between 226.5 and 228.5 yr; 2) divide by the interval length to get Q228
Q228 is 41.1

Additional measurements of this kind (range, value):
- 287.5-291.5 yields 52.3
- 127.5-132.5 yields 41.3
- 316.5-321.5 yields 54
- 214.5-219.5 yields 37.8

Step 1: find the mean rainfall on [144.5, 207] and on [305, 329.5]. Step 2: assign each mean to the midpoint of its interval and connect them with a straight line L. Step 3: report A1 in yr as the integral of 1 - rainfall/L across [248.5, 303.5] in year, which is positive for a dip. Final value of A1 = -5.0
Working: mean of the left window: 33.2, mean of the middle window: 52.7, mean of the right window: 54.6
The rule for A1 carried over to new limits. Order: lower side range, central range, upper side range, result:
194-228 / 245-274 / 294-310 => -3.3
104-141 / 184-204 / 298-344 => 4.5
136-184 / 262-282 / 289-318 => -3.4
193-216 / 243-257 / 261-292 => 2.0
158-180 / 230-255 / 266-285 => 3.6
